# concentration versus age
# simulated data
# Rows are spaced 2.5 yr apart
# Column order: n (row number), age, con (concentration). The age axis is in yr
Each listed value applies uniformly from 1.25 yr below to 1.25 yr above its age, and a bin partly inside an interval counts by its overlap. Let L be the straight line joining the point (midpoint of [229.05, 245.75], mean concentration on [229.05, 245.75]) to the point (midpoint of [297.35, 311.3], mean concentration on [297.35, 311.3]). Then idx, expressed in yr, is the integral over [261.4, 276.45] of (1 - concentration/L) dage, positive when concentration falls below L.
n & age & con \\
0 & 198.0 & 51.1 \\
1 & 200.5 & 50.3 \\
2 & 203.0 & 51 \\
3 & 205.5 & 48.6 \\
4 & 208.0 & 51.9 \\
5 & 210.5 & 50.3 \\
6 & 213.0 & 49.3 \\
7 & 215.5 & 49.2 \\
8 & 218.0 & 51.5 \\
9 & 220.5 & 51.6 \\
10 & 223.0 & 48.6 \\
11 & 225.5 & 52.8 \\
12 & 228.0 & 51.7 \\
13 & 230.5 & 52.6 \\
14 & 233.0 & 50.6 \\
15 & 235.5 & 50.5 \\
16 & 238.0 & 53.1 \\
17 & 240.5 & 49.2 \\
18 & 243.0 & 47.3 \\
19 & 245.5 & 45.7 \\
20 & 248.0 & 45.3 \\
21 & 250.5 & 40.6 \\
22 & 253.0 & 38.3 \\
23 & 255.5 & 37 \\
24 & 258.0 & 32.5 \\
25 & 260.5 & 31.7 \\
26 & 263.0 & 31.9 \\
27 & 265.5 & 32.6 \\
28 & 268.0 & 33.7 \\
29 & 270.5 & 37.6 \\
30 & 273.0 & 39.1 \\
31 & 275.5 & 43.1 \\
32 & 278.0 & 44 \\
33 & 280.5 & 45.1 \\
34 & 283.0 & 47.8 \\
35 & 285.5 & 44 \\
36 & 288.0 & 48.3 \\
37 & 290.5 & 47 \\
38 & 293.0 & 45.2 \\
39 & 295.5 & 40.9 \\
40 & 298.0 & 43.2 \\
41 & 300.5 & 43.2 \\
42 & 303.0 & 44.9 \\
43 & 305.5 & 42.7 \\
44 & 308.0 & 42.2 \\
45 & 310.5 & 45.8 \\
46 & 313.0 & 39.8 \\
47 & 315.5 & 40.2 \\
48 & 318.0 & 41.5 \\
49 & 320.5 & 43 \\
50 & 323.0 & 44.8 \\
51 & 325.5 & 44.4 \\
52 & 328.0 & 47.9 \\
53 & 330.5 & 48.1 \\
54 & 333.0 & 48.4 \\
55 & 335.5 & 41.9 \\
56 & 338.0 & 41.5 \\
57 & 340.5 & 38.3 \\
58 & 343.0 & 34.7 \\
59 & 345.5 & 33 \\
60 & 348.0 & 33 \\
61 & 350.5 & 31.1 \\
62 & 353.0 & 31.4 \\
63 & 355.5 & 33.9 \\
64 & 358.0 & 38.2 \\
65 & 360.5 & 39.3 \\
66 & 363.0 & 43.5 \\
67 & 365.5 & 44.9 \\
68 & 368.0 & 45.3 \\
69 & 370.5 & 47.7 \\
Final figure 3.5 yr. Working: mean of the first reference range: 50.1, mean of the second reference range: 43.6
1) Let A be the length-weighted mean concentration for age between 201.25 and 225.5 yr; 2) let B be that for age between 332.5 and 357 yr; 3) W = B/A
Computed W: 0.7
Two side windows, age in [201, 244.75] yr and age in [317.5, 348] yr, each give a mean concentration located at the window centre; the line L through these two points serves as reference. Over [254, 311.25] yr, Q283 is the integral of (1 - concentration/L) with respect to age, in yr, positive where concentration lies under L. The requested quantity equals 5.9 yr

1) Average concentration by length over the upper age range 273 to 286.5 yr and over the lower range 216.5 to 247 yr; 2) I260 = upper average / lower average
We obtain 0.88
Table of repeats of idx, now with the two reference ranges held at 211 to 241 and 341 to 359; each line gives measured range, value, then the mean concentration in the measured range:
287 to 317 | -2.34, 43.6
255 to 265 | 2.87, 32.9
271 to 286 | 0.03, 43.5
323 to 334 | -3.05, 46.9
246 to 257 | 1.61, 40.5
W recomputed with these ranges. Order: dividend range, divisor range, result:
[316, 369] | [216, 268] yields 0.91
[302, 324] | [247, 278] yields 1.15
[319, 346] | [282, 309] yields 0.96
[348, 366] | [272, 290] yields 0.83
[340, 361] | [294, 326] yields 0.81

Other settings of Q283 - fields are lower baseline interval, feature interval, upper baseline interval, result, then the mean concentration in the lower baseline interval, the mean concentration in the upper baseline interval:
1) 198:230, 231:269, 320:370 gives 5.0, 50.6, 40.4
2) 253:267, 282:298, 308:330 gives -2.8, 33.6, 43.5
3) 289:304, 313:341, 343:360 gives -3.9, 44.1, 33.8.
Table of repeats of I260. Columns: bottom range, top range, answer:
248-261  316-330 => 1.19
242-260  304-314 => 1.06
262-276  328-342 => 1.22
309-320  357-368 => 1.00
